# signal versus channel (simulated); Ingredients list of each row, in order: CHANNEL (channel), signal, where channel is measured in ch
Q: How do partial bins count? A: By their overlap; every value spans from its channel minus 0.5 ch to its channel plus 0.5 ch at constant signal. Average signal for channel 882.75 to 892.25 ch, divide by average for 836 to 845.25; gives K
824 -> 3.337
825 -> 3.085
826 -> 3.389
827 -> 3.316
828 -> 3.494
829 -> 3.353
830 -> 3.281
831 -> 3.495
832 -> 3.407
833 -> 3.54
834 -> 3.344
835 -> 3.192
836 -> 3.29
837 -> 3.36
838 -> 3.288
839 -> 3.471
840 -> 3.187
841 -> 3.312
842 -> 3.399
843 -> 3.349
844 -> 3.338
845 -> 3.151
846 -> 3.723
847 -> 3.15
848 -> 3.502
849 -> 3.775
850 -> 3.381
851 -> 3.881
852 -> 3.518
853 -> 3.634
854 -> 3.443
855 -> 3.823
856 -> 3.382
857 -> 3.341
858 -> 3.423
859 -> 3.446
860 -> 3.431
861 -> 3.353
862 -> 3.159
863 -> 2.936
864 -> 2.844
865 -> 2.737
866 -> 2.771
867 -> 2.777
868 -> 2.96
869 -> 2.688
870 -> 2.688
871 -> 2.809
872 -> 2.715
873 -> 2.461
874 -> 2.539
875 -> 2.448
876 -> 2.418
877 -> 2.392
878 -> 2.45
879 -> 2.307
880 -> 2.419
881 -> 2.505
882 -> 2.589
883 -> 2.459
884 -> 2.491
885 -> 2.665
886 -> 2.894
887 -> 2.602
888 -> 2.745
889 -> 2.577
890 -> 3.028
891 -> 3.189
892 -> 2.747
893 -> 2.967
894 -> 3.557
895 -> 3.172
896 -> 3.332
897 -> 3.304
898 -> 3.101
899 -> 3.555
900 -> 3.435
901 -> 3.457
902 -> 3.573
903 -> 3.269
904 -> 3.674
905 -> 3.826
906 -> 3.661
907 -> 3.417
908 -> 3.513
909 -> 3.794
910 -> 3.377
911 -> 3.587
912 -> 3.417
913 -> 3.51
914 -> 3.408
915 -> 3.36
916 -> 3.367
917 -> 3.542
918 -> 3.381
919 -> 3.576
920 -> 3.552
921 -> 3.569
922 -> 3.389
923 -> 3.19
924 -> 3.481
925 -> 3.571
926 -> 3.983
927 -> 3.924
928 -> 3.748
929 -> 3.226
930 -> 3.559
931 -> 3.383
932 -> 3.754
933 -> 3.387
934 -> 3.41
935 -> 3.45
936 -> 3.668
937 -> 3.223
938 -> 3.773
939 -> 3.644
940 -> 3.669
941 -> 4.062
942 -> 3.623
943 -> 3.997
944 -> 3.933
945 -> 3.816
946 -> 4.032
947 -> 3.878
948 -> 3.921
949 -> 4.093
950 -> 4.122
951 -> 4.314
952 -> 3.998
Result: 0.83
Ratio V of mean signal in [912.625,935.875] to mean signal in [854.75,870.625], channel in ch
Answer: 1.13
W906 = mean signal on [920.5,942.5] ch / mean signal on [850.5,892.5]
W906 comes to 1.23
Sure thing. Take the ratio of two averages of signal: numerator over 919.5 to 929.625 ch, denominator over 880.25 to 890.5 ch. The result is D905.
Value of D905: 1.34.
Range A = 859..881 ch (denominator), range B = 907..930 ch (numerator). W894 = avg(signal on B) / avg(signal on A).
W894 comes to 1.28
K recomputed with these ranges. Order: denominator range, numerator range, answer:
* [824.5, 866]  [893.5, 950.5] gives 1.07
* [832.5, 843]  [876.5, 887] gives 0.76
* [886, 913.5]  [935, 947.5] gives 1.14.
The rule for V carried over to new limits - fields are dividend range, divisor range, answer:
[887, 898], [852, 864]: 0.90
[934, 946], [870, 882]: 1.48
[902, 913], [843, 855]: 1.01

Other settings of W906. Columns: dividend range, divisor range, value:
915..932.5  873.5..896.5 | 1.30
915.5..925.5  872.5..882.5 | 1.41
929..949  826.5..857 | 1.08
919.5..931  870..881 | 1.42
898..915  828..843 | 1.05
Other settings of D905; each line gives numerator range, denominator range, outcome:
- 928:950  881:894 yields 1.34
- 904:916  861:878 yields 1.30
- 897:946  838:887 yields 1.17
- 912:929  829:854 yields 1.03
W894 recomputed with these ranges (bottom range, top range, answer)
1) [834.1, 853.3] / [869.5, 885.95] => 0.74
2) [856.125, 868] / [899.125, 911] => 1.14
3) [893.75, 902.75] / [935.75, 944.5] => 1.11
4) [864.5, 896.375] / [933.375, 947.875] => 1.37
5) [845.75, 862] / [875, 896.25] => 0.78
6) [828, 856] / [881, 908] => 0.91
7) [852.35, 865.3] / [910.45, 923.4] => 1.04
